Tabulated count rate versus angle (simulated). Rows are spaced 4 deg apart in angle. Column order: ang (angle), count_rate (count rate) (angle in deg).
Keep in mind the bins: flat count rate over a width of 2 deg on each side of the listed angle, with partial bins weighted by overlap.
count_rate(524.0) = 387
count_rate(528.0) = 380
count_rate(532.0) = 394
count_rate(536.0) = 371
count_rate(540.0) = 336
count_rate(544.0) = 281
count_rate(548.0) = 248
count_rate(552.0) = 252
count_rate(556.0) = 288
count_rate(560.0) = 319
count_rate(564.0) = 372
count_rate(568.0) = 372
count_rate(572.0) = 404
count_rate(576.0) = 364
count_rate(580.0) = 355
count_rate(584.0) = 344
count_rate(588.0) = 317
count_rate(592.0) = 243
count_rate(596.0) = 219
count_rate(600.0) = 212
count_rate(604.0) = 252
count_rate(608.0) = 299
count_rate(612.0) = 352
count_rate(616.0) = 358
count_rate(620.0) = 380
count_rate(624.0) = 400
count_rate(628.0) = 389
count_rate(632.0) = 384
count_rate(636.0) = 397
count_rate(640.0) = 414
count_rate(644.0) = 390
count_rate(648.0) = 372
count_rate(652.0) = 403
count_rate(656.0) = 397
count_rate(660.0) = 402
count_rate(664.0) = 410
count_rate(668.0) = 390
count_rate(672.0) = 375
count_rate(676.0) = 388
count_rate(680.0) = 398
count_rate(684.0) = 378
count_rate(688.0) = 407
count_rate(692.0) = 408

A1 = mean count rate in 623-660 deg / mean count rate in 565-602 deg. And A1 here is 1.25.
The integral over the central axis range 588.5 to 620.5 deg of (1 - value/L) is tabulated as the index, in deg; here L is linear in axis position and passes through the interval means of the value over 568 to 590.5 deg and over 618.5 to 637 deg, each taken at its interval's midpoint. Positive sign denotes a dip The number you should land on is 7.5 deg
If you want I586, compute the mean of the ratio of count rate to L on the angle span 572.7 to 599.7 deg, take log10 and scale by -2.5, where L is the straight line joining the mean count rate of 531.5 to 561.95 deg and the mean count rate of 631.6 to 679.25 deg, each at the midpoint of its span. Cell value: 0.11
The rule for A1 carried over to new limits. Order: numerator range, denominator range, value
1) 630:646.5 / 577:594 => 1.25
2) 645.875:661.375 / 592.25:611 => 1.57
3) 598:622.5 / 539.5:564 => 1.07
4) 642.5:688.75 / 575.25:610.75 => 1.36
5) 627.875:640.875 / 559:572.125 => 1.08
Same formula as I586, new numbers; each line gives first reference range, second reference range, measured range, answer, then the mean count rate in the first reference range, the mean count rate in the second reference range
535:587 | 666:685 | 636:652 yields -0.07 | 330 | 386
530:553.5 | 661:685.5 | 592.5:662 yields 0.04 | 315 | 391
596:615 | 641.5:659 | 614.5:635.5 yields -0.18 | 277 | 392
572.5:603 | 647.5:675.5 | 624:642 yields -0.12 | 298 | 394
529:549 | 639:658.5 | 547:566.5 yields 0.14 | 333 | 394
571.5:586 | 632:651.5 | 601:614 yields 0.27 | 363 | 393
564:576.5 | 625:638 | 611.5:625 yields 0.05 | 381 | 391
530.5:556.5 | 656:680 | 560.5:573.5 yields -0.15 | 310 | 394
